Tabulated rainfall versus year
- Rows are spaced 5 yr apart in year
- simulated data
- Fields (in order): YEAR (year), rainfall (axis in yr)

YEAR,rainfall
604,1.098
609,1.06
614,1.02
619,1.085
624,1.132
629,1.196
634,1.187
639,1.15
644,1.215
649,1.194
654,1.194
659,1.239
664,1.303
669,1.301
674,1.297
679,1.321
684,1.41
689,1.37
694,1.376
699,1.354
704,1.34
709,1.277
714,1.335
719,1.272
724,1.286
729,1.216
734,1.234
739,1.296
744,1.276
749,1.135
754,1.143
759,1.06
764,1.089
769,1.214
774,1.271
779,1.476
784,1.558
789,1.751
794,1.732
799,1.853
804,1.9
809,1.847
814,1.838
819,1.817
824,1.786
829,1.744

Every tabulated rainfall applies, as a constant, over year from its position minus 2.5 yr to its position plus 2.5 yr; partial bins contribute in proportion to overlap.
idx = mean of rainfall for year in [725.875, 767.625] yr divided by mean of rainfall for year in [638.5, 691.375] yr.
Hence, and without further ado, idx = 0.9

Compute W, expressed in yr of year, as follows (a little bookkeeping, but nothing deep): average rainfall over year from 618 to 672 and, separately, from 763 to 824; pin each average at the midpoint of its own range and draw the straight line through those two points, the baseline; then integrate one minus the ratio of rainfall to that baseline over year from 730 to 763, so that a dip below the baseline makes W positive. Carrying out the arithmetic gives 6.8 yr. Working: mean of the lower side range 1.2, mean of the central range 1.19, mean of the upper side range 1.63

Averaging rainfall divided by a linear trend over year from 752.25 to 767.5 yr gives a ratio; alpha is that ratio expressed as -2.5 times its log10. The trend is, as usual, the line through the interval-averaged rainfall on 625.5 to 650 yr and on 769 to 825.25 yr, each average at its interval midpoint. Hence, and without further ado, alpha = 0.384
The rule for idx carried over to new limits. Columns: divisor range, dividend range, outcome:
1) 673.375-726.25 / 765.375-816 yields 1.22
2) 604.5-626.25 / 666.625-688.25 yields 1.24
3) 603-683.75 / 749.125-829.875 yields 1.30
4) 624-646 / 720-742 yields 1.07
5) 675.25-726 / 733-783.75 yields 0.93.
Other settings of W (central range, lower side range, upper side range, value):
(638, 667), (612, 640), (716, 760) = -1.8 yr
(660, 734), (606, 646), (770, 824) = 2.5 yr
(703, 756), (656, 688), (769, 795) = 6.1 yr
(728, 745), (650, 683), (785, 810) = 3.3 yr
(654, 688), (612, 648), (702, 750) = -3.0 yr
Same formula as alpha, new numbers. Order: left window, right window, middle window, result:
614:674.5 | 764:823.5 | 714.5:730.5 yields 0.127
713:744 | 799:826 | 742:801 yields 0.145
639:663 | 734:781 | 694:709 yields -0.108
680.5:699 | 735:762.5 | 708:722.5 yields -0.003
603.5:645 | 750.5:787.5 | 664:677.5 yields -0.114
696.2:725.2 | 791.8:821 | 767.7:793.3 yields 0.145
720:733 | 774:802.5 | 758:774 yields 0.293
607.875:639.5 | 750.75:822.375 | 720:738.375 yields 0.113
